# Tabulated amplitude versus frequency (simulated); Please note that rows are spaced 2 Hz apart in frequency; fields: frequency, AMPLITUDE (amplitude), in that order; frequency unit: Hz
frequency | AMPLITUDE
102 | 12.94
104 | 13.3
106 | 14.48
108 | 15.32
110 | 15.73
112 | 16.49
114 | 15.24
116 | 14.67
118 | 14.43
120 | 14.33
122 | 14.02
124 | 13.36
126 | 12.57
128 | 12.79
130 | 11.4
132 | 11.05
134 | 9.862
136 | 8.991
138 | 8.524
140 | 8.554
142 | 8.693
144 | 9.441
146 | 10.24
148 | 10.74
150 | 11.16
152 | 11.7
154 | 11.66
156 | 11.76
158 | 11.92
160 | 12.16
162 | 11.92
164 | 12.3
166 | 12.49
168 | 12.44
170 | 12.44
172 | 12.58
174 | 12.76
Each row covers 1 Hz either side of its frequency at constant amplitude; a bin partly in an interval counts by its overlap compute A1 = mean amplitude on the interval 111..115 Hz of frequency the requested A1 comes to 15.9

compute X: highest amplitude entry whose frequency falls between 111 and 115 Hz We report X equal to 16.49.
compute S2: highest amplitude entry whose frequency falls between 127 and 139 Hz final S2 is 12.79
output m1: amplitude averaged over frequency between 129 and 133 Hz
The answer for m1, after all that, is 11.2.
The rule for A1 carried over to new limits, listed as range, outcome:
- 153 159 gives 11.8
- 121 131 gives 12.8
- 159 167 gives 12.2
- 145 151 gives 10.7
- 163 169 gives 12.4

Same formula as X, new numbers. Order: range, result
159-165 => 12.3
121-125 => 14.02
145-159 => 11.92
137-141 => 8.554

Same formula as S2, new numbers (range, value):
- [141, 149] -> 10.74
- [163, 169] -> 12.49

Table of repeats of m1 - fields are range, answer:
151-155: 11.7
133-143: 8.92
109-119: 15.3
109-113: 16.1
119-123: 14.2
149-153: 11.4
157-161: 12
